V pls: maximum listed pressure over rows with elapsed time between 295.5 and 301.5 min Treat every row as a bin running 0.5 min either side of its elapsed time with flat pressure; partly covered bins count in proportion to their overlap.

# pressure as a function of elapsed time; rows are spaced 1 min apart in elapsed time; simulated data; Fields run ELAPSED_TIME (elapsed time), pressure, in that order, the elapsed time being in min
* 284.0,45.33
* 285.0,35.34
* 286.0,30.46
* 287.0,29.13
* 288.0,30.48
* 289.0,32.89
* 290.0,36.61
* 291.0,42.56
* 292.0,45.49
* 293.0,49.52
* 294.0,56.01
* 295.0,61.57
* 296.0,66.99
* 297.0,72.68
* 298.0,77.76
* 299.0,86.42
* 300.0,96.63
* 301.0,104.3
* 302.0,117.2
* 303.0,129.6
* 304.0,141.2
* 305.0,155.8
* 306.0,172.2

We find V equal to 104.3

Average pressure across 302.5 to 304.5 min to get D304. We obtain 135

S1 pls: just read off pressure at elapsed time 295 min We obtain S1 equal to 61.57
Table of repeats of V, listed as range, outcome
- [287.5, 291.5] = 42.56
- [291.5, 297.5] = 72.68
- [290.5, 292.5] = 45.49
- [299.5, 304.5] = 141.2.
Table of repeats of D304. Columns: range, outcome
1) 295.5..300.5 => 80.1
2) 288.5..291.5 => 37.4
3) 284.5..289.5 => 31.7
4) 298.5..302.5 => 101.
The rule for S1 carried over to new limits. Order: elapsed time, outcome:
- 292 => 45.49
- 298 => 77.76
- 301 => 104.3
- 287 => 29.13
